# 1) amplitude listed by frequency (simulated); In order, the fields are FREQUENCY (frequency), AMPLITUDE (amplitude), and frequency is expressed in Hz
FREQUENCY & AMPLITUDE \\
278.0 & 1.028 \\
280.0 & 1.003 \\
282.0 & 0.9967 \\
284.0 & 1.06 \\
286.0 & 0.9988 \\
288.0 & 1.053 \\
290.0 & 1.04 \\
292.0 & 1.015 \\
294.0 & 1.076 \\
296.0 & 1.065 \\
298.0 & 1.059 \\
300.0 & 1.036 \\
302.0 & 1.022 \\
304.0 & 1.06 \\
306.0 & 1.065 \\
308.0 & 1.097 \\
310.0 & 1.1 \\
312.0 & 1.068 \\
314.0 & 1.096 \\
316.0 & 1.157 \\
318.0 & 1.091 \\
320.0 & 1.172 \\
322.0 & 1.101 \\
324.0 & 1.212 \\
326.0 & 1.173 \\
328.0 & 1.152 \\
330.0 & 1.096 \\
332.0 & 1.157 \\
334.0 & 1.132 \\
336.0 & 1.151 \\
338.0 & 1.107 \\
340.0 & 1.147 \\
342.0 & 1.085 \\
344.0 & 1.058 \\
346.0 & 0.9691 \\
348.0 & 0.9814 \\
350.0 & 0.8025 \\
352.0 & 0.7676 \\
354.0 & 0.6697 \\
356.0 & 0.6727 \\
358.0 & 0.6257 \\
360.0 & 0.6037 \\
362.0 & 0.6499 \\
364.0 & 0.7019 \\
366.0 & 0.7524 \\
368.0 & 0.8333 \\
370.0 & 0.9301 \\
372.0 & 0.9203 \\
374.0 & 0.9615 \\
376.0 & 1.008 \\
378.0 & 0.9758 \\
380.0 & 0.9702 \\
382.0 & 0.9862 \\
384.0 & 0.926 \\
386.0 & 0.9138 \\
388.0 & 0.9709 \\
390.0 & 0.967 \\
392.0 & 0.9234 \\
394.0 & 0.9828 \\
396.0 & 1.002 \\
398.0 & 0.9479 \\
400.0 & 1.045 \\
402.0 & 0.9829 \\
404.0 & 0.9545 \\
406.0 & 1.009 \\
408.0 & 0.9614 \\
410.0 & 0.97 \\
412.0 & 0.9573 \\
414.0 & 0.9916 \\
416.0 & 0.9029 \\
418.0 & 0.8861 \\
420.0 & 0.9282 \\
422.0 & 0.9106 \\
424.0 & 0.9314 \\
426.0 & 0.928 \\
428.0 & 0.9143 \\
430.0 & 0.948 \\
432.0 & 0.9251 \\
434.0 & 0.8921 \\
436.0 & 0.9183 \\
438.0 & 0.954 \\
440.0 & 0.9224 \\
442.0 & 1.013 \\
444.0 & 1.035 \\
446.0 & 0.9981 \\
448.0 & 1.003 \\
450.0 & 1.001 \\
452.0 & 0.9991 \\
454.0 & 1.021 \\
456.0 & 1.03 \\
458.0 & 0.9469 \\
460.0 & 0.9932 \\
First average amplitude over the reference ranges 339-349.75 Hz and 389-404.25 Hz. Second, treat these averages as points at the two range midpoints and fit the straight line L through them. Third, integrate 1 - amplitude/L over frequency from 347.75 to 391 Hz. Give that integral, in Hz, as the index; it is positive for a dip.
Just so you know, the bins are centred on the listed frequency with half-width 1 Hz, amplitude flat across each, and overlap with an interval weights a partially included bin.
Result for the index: 6.9 Hz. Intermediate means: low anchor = 1.03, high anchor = 0.977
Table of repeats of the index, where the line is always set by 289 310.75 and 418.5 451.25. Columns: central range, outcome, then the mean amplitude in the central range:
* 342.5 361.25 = 4.0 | 0.8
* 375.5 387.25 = 0.4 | 0.962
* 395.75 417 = 0.0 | 0.974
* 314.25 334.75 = -2.1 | 1.14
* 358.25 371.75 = 3.5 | 0.748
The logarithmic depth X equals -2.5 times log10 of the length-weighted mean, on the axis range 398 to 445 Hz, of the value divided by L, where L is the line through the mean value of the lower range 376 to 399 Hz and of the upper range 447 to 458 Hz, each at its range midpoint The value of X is 0.037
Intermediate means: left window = 0.963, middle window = 0.951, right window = 1.01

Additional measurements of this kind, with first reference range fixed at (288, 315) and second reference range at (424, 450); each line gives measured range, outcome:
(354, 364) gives 0.49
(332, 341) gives -0.10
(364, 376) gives 0.15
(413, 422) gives 0.05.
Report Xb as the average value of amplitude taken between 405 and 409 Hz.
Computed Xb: 0.985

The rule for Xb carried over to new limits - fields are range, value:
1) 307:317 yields 1.1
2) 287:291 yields 1.05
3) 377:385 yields 0.965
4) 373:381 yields 0.979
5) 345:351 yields 0.918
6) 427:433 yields 0.929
